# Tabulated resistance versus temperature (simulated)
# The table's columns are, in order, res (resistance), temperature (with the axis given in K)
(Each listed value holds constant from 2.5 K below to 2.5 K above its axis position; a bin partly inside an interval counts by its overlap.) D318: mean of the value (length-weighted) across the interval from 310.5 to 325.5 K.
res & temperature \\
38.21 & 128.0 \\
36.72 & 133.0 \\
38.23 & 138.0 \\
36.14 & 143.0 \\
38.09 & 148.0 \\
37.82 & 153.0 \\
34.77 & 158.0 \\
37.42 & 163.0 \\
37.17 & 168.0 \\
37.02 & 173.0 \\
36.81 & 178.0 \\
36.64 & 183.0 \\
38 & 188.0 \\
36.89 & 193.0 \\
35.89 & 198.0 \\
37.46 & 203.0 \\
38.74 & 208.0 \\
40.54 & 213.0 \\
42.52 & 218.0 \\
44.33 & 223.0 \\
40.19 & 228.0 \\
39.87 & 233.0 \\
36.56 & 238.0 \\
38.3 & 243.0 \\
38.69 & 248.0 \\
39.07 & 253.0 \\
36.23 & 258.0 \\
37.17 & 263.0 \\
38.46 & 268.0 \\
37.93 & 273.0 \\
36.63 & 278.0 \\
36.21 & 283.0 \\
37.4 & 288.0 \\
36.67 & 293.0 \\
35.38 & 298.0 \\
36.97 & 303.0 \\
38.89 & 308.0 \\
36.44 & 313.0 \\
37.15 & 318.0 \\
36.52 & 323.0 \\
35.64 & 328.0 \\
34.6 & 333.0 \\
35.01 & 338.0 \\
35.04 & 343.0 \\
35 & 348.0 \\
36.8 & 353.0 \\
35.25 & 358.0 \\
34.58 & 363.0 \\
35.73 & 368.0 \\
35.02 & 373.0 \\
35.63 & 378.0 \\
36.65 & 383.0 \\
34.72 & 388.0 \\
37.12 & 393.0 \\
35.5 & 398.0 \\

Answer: 36.7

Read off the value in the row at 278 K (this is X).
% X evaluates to 36.63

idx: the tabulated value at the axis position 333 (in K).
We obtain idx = 34.6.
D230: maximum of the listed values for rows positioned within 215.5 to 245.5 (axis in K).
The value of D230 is 44.33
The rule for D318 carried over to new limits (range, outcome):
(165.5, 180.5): 37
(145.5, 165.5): 37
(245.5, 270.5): 37.9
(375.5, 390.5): 35.7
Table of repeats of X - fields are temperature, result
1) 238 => 36.56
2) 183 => 36.64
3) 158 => 34.77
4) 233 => 39.87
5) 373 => 35.02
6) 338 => 35.01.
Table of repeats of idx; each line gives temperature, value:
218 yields 42.52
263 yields 37.17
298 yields 35.38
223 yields 44.33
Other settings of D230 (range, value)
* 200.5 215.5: 40.54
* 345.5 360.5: 36.8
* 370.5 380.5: 35.63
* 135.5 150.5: 38.23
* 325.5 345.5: 35.64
